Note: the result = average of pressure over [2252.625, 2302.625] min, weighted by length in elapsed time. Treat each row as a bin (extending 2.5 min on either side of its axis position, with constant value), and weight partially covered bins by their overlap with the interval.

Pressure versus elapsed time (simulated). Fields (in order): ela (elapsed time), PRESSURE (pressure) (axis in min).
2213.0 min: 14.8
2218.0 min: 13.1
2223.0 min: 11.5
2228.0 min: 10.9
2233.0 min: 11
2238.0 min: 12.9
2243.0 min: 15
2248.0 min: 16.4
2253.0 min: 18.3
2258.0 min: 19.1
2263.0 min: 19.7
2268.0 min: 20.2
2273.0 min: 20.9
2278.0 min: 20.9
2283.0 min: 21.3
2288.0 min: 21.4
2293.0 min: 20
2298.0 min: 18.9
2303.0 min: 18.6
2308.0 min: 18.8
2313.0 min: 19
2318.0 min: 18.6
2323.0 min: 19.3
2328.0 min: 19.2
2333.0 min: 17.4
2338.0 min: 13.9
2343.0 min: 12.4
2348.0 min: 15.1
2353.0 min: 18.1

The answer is 20.1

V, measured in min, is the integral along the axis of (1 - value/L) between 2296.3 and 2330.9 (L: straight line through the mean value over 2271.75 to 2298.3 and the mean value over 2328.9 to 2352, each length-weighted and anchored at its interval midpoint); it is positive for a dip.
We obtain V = -2.1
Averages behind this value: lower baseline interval 20.7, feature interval 18.9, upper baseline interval 15.2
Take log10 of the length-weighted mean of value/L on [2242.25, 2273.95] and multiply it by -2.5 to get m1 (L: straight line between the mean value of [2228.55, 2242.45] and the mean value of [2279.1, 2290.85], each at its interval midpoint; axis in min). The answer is -0.140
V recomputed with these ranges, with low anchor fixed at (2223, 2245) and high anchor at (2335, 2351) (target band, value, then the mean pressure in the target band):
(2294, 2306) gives -5.0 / 18.9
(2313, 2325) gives -4.6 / 18.9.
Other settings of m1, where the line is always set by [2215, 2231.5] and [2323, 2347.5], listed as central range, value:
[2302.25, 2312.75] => -0.24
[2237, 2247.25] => -0.16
